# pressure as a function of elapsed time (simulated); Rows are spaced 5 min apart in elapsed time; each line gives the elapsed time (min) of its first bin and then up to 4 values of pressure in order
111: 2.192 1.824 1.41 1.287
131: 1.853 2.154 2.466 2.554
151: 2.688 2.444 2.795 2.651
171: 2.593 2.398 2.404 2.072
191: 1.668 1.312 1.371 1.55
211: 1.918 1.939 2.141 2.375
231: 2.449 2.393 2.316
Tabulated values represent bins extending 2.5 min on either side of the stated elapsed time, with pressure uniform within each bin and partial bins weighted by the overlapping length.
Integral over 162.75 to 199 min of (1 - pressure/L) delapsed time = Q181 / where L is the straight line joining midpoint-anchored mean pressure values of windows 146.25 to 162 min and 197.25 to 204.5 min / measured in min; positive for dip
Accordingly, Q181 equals -4.2 min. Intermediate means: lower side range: 2.62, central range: 2.16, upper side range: 1.39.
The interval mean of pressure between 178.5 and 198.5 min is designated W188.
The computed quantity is 1.86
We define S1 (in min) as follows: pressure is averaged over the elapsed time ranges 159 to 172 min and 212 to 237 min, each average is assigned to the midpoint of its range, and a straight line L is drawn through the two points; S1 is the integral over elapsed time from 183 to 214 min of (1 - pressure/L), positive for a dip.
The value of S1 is 9.77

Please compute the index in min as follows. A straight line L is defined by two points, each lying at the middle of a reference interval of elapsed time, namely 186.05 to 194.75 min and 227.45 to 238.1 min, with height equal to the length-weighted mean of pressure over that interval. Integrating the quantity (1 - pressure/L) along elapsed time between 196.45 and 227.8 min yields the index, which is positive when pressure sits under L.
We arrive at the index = 4.0 min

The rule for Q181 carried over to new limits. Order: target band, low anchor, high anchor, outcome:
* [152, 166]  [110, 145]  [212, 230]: -4.55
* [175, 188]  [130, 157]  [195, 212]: -3.14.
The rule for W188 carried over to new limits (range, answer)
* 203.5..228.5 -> 1.98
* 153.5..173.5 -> 2.62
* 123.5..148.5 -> 2.06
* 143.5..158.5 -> 2.56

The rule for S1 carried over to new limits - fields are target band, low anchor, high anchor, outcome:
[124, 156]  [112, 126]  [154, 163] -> -0.4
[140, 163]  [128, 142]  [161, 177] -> -2.5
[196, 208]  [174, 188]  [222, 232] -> 4.6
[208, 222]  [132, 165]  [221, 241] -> 2.5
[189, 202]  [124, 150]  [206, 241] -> 4.2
